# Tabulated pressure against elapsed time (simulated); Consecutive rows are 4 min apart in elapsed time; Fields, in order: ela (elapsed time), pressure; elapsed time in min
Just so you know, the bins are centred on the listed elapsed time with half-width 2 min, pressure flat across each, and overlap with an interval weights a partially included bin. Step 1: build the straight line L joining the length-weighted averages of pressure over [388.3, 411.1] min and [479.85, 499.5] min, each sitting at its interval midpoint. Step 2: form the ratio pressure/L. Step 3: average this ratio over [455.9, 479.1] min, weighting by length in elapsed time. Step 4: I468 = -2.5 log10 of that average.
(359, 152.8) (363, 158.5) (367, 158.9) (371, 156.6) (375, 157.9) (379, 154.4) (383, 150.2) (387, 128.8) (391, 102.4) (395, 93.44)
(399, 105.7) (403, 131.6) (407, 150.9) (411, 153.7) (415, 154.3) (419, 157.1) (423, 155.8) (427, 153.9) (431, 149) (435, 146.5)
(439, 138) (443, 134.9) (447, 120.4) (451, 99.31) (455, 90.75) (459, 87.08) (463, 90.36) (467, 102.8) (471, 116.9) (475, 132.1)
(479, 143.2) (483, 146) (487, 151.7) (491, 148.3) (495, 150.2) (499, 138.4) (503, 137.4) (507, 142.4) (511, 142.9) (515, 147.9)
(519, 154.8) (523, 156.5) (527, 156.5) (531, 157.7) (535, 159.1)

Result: 0.28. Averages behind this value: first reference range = 121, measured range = 109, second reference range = 147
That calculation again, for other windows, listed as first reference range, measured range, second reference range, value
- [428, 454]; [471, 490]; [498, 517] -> -0.03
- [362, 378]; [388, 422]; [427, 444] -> 0.14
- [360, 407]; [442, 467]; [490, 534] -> 0.37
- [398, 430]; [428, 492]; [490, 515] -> 0.16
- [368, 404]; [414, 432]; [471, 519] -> -0.14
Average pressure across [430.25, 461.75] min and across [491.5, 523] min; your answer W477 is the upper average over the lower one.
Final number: 1.2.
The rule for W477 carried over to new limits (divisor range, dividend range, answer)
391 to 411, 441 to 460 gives 0.88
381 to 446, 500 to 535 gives 1.09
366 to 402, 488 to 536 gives 1.12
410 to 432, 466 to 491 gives 0.87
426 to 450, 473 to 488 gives 1.03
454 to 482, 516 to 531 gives 1.40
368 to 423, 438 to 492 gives 0.87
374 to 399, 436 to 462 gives 0.88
